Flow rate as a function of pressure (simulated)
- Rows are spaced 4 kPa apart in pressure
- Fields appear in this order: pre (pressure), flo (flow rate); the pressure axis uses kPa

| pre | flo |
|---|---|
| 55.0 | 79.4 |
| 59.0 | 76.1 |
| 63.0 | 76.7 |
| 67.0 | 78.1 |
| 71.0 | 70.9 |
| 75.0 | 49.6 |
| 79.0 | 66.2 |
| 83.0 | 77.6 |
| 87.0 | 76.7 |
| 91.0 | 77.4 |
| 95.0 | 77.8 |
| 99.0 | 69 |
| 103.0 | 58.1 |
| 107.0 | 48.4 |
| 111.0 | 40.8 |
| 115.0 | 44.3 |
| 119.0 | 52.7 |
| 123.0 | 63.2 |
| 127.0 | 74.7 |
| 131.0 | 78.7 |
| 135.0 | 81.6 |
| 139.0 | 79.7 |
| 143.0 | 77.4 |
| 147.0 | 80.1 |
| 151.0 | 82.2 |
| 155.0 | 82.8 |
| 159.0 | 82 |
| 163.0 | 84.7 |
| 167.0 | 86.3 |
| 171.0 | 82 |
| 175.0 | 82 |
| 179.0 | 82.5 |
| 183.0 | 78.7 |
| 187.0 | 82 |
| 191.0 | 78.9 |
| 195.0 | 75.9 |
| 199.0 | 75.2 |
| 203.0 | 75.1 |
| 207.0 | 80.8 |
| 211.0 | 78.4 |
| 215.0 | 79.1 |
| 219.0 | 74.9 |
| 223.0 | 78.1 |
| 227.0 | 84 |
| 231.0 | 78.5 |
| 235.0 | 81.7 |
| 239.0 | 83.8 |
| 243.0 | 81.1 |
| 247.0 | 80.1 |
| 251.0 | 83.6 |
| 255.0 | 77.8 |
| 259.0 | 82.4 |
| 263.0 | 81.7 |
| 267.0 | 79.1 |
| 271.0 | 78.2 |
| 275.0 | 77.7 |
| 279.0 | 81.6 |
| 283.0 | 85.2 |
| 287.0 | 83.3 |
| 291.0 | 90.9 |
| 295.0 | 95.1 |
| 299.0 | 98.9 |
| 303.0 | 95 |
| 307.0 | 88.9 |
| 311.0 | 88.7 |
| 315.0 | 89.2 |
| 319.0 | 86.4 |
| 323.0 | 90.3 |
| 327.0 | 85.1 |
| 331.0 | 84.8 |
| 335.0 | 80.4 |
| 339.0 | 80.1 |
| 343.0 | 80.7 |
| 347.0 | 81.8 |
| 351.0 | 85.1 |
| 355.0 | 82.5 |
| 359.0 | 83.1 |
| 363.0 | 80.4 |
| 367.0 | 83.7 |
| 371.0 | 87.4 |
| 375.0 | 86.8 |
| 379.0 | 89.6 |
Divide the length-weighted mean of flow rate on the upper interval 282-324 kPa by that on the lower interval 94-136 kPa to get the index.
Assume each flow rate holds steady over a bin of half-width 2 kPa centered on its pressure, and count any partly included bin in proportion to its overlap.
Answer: 1.46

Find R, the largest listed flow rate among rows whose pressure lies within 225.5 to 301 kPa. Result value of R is 98.9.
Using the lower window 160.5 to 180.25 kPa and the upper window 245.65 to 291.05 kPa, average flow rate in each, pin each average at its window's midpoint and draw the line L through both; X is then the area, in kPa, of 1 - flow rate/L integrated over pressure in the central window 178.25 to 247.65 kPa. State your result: 2.8 kPa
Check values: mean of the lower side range 83.5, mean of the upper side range 81.4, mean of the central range 79.3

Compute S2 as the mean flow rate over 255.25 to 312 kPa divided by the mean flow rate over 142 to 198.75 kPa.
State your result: 1.1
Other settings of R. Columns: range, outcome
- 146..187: 86.3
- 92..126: 77.8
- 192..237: 84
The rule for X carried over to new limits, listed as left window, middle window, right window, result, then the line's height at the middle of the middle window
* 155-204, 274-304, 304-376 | -1.8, 83.5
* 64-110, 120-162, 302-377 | -3.7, 71.5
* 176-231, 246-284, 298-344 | 1.2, 83.2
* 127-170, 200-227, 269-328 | 1.9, 84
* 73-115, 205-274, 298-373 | -3.1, 76.8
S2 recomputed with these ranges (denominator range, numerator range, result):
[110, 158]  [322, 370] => 1.18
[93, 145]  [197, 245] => 1.22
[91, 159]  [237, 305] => 1.23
